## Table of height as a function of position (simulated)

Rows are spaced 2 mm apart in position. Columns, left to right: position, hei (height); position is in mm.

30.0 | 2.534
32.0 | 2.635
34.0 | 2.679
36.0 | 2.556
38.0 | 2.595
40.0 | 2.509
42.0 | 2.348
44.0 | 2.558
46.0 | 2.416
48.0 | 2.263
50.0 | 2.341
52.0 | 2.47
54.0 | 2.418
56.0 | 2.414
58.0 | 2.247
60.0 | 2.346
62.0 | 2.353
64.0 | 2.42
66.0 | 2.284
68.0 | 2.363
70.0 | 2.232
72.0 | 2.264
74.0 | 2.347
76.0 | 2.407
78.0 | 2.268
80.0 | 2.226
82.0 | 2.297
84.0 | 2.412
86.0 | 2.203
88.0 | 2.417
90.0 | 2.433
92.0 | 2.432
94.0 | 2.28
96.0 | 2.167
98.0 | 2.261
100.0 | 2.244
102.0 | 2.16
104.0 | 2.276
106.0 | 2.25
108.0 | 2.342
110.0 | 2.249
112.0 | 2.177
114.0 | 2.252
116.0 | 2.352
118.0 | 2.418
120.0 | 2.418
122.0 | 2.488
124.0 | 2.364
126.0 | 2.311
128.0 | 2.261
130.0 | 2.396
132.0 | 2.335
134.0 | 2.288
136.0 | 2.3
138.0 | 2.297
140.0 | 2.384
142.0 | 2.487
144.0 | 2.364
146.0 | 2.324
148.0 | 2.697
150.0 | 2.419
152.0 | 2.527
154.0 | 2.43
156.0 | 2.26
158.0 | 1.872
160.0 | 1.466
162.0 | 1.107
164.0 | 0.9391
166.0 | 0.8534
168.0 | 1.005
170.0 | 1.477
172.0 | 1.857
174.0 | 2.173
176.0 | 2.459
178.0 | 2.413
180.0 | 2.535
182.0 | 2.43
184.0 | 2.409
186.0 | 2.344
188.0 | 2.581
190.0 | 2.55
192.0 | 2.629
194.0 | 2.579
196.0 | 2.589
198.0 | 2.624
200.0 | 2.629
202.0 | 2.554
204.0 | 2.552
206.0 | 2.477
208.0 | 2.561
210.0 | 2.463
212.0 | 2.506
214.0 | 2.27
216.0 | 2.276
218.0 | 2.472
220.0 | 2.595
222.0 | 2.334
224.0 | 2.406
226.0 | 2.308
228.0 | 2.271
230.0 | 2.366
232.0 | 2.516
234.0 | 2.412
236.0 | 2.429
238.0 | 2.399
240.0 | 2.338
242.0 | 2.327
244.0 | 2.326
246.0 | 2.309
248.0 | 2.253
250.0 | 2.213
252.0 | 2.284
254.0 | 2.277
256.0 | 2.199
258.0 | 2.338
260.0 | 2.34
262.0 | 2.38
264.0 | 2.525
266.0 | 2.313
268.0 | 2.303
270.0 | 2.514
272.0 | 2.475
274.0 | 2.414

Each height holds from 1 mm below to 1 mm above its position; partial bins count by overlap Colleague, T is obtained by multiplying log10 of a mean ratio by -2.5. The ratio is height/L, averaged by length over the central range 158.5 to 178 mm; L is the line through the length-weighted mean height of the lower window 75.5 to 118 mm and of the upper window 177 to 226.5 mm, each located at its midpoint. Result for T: 0.49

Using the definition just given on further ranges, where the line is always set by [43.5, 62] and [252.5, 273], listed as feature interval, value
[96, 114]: 0.06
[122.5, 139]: 0.02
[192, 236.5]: -0.04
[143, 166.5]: 0.21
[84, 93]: 0.00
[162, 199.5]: 0.12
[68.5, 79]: 0.03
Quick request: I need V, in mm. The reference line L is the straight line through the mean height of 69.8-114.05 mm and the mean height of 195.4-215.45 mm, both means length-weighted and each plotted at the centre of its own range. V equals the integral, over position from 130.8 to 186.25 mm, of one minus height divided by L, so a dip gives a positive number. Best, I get 7.7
